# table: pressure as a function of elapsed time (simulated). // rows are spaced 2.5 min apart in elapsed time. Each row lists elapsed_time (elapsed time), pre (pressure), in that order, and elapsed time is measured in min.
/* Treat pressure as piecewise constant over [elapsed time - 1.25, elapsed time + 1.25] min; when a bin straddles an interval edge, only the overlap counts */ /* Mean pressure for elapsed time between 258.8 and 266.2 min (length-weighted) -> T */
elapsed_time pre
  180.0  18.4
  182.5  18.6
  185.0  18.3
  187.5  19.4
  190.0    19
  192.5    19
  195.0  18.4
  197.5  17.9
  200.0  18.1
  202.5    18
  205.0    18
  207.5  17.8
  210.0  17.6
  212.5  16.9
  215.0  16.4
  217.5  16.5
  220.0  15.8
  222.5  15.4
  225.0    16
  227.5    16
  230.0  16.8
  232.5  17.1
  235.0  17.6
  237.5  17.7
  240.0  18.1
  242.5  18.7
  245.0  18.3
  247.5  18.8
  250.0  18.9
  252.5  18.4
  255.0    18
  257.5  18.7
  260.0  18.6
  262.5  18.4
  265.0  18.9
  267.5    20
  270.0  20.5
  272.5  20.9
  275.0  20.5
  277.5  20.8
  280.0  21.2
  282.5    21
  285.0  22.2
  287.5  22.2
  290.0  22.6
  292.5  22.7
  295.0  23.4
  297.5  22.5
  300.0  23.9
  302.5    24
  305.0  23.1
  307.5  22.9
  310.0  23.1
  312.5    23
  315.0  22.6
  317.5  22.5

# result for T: 18.6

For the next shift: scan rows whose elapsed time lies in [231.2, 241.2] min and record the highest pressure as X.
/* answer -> 18.1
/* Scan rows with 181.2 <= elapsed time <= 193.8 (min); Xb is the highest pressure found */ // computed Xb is 19.4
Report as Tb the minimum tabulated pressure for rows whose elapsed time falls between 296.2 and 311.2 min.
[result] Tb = 22.5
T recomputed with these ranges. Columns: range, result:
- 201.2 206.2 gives 18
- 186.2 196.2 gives 18.9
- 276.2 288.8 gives 21.5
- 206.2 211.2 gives 17.7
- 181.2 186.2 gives 18.5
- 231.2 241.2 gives 17.6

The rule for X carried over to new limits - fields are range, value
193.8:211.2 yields 18.4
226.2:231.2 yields 16.8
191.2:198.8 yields 19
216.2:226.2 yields 16.5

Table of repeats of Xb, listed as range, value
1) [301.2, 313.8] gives 24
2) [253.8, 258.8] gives 18.7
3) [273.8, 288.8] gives 22.2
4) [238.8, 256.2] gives 18.9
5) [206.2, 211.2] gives 17.8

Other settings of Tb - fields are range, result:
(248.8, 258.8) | 18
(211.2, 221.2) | 15.8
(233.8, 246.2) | 17.6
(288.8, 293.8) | 22.6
